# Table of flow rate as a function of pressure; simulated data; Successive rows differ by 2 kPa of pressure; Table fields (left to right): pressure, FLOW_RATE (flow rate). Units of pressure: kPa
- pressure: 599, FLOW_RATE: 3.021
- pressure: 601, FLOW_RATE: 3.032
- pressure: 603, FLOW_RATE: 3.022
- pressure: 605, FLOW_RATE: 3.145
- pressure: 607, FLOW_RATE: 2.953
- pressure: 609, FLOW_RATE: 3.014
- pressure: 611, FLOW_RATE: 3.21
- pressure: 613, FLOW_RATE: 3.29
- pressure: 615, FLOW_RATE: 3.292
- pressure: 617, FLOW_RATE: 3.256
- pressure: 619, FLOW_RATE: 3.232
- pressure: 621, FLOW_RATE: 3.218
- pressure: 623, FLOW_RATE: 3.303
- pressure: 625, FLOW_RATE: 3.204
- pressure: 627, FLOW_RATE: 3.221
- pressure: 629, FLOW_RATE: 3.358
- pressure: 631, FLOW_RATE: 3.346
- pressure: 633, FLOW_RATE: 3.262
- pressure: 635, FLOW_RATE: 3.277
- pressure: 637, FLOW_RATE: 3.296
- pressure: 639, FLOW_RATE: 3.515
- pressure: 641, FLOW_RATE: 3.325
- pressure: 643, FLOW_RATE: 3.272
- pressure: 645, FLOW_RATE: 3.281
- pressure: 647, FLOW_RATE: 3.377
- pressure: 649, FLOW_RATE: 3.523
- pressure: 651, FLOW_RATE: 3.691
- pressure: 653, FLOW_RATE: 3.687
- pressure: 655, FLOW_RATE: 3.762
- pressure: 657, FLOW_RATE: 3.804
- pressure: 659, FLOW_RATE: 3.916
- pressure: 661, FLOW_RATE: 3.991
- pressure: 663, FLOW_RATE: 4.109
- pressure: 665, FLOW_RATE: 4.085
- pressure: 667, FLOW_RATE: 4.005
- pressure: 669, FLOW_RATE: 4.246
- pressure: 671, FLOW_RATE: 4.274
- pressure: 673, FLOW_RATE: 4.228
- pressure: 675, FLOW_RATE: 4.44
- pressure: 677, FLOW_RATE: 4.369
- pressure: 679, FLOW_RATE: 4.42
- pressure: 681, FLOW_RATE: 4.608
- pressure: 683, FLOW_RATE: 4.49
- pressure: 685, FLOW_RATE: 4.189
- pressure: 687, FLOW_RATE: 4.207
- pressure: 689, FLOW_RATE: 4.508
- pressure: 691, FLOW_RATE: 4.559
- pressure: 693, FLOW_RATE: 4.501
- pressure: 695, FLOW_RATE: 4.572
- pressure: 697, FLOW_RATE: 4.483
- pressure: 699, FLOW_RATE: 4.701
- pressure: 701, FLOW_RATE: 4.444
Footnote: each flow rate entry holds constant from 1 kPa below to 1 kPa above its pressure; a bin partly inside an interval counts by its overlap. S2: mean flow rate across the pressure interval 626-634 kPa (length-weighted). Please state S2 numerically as 3.3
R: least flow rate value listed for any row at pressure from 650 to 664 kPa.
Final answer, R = 3.687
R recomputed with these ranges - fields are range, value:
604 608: 2.953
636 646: 3.272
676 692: 4.189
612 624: 3.218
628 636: 3.262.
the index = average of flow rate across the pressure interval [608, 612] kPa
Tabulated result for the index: 3.11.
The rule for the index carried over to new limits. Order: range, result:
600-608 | 3.04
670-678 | 4.33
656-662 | 3.9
